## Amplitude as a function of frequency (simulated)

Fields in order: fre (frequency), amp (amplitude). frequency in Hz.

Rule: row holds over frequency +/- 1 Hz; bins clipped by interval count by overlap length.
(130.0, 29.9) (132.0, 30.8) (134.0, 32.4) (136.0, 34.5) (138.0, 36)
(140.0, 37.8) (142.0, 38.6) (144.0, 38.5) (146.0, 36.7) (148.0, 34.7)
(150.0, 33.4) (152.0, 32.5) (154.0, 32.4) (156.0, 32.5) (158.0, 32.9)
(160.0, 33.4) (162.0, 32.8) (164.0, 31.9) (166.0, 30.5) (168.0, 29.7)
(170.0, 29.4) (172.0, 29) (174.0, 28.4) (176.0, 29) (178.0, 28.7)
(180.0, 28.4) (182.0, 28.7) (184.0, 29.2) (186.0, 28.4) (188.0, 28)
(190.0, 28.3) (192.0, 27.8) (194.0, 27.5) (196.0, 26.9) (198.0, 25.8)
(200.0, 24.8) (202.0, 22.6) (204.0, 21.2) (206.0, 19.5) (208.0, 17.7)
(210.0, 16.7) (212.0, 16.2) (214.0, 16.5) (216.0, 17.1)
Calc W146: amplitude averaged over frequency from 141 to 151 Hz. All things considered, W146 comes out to 36.4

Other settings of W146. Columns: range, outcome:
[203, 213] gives 18.3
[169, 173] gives 29.2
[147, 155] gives 33.2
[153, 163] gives 32.8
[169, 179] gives 28.9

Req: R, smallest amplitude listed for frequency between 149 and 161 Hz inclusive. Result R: 32.4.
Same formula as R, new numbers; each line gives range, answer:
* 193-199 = 25.8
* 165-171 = 29.4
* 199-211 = 16.7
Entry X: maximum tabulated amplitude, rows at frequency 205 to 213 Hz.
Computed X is 19.5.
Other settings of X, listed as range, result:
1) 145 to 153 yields 36.7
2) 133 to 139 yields 36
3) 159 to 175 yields 33.4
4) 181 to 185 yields 29.2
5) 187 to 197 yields 28.3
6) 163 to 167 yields 31.9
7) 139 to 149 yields 38.6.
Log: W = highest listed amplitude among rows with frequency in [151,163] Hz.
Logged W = 33.4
